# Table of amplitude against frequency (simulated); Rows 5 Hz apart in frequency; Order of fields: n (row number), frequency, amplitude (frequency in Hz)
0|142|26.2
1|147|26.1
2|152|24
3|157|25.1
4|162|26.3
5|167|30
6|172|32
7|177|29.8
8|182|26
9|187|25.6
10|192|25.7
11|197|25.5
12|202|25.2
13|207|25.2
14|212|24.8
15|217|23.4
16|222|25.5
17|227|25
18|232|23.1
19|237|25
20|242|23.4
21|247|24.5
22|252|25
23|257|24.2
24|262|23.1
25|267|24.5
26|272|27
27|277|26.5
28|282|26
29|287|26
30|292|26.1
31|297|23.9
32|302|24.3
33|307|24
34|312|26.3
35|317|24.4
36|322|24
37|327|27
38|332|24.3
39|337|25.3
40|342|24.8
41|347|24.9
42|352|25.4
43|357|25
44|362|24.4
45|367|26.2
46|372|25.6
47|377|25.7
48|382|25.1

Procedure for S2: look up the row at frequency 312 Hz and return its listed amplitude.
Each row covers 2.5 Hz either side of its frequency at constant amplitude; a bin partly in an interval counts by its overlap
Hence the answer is 26.3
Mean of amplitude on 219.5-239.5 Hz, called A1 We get 24.6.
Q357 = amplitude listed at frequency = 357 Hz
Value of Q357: 25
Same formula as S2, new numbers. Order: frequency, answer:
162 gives 26.3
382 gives 25.1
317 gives 24.4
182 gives 26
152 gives 24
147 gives 26.1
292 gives 26.1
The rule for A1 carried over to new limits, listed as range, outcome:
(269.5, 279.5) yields 26.8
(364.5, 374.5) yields 25.9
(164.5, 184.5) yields 29.4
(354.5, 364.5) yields 24.7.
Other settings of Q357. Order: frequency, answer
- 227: 25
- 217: 23.4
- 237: 25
